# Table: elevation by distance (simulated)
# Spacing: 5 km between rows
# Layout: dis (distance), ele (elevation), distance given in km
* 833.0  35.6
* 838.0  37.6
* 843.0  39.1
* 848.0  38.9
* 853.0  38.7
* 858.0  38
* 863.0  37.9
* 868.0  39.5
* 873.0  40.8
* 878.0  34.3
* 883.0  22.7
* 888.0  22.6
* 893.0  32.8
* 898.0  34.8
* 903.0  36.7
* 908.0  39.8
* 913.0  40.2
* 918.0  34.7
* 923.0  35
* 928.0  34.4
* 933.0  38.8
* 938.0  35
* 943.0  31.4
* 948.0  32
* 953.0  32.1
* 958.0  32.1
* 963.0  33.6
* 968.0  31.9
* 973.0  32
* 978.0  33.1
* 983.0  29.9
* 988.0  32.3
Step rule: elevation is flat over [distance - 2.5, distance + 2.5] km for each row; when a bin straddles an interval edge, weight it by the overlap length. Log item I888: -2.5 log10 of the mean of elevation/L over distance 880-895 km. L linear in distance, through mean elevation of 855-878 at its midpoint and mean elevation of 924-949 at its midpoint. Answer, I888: 0.39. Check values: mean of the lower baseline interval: 38.5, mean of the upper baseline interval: 34.5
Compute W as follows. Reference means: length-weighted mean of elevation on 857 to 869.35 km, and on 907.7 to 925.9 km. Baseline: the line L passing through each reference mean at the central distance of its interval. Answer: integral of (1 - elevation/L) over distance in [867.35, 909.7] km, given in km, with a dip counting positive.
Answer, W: 4.9 km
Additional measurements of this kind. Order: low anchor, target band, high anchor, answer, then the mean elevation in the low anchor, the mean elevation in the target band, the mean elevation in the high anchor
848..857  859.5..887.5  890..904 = 1.8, 38.6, 34.3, 34.1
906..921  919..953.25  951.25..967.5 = 1.1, 38.1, 34.3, 32.5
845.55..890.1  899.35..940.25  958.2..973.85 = -3.8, 34.9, 36.8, 32.5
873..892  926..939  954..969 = -2.1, 28.9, 36.3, 32.6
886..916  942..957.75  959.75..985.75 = 0.5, 34.7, 31.9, 32.1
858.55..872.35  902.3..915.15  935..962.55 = -1.3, 38.9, 39.2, 32.7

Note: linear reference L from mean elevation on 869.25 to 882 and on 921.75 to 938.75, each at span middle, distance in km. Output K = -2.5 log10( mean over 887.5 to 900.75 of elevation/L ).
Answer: 0.15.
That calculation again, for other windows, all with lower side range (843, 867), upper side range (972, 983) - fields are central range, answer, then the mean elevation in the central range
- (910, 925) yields -0.05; 36.8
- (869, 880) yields -0.01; 38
